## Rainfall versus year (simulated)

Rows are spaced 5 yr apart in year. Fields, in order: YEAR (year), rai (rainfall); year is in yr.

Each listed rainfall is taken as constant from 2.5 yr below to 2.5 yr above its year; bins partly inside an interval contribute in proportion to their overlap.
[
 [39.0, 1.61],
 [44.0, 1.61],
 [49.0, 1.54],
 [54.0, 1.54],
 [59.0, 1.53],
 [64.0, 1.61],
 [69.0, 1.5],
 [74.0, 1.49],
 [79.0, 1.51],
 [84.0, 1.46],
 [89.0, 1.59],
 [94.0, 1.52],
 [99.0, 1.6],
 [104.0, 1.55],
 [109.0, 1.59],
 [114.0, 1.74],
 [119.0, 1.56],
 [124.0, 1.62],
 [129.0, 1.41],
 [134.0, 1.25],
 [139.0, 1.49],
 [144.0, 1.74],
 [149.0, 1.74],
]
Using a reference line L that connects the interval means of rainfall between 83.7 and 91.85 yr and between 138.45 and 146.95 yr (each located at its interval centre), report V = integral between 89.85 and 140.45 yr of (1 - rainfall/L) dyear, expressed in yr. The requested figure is 1.9 yr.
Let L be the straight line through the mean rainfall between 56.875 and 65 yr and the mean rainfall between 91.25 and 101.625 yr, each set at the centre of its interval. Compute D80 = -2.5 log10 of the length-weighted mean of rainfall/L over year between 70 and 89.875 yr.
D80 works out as 0.04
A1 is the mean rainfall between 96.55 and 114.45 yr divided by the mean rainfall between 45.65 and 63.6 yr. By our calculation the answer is 1.04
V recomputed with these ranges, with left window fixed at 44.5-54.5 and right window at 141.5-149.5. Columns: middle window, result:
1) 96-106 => 0.5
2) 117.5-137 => 2.8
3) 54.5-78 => 0.8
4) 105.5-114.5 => 0.2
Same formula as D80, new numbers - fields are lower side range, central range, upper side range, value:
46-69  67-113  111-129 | 0.027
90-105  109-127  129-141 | -0.118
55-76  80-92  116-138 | -0.008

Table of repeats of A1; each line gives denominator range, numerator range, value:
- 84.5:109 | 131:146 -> 0.95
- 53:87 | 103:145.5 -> 1.02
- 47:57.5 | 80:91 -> 0.99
